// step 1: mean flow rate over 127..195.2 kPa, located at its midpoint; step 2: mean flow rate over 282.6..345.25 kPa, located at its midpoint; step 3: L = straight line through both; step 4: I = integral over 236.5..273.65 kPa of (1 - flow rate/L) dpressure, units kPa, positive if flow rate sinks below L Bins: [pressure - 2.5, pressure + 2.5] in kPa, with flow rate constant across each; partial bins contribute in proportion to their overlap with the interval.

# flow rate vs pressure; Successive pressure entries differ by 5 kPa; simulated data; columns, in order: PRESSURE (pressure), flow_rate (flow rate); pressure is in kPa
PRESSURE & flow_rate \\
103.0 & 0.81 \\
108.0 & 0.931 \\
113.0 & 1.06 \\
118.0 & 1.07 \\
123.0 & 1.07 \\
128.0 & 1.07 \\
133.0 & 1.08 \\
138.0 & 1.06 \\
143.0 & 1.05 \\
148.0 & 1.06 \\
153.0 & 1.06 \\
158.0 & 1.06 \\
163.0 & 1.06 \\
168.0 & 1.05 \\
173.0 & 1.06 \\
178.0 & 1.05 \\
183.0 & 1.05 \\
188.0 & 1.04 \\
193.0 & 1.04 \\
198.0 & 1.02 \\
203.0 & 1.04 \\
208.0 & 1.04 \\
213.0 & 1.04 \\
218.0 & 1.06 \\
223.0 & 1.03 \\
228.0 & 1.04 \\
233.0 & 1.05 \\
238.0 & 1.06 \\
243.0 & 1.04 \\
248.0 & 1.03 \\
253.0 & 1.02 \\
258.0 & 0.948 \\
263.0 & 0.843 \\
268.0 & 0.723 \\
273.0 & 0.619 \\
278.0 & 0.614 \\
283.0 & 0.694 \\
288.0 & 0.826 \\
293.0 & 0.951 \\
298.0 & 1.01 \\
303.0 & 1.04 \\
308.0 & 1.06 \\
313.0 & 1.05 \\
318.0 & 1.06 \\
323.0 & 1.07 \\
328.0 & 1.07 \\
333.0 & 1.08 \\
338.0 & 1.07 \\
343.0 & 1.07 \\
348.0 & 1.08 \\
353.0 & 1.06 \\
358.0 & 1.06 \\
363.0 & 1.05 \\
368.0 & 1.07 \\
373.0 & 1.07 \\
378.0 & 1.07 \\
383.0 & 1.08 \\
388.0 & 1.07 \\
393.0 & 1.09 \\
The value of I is 3.96 kPa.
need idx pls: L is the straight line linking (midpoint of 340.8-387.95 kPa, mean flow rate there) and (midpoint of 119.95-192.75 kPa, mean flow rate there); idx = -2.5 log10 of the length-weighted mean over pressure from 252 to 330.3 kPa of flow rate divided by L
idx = 0.17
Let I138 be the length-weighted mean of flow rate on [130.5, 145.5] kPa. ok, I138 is 1.06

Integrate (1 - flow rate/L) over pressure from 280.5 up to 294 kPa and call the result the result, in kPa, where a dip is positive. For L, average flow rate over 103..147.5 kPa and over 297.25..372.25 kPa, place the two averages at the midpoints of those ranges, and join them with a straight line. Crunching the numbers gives 3.1 kPa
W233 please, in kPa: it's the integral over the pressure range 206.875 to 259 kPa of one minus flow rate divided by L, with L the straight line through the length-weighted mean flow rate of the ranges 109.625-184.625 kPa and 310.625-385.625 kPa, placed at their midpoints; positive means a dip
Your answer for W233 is 1.37 kPa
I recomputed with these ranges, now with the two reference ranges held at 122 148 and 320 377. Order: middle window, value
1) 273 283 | 4.05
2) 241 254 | 0.44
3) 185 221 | 0.88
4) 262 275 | 4.24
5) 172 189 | 0.25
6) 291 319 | 1.03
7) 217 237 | 0.40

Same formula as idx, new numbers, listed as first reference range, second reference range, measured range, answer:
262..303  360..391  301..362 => -0.14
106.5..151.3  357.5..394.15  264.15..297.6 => 0.37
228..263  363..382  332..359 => -0.01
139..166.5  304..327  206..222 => 0.01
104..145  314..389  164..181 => -0.01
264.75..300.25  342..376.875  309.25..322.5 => -0.17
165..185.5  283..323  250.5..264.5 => 0.07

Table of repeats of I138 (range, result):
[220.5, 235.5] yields 1.04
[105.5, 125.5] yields 1.03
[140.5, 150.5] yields 1.06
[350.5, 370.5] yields 1.06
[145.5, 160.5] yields 1.06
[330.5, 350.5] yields 1.07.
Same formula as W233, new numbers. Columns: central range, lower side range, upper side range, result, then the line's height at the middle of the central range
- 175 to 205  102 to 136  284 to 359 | -0.44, 1.03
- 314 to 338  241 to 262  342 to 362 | -0.47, 1.05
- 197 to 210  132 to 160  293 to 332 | 0.26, 1.06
